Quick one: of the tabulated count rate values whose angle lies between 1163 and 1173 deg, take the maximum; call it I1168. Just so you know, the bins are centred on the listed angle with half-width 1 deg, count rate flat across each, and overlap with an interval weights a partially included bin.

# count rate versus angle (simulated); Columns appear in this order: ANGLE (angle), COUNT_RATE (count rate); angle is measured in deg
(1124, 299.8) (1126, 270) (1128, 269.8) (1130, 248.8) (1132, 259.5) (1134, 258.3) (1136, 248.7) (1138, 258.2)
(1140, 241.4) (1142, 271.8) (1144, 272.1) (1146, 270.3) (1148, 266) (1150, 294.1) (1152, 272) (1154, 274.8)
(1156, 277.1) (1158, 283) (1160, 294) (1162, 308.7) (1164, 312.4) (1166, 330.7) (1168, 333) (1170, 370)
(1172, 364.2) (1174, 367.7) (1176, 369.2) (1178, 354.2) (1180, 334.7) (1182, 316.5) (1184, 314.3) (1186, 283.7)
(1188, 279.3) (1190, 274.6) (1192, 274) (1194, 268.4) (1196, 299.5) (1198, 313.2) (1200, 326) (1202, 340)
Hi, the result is 370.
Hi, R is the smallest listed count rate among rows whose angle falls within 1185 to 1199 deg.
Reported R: 268.4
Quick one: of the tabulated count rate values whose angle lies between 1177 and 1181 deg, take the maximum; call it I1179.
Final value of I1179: 354.2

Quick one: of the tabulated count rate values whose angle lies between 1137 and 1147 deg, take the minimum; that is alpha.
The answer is 241.4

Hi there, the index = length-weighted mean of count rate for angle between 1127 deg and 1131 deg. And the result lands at 259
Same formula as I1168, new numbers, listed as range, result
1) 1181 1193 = 316.5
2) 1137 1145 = 272.1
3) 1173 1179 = 369.2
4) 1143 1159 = 294.1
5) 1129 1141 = 259.5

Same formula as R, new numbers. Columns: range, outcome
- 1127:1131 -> 248.8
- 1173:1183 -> 316.5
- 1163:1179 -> 312.4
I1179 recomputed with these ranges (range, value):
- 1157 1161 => 294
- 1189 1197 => 299.5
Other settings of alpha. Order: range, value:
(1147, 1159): 266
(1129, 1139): 248.7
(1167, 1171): 333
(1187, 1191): 274.6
